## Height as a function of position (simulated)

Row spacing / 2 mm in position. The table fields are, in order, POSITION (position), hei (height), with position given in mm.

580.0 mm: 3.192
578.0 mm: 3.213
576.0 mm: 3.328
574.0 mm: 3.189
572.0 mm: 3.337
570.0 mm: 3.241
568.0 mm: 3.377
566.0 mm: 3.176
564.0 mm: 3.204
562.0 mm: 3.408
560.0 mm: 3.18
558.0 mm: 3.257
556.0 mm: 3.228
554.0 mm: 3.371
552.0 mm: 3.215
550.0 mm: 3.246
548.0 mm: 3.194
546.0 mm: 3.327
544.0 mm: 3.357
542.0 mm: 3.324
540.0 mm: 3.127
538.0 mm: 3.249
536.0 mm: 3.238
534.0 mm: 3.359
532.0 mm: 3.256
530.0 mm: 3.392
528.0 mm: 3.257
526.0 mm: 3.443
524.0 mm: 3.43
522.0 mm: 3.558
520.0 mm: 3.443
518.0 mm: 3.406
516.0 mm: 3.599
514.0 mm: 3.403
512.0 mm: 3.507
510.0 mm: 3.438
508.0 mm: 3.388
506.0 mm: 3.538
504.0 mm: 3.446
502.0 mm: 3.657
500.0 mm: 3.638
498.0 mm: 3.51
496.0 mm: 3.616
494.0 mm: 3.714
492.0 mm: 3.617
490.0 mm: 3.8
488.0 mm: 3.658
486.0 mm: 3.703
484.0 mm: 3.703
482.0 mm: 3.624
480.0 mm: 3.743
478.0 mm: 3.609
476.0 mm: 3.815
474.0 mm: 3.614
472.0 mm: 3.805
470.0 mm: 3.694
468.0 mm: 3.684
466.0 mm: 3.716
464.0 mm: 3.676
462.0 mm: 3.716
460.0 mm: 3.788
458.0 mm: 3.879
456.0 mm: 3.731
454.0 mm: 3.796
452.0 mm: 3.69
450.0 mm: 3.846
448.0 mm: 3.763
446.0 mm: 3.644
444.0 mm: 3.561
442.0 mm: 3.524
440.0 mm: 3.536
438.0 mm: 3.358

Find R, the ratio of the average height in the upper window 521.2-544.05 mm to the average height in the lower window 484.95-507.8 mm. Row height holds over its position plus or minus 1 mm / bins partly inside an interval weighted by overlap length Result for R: 0.92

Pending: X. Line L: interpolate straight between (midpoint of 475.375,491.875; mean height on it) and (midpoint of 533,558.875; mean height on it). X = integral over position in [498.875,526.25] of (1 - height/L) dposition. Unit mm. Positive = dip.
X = 0.0 mm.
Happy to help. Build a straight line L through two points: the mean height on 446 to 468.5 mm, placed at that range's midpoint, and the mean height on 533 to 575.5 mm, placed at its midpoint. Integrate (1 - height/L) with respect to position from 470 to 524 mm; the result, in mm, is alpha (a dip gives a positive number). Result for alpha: -0.7 mm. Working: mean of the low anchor 3.75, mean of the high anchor 3.27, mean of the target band 3.6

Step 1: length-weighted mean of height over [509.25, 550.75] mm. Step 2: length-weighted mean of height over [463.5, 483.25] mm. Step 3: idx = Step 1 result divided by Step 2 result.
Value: 0.9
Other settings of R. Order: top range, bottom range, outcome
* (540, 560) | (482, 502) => 0.89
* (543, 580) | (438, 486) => 0.88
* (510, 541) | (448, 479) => 0.90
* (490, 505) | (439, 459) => 0.98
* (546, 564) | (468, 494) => 0.88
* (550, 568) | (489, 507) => 0.90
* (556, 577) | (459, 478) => 0.88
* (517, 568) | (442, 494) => 0.89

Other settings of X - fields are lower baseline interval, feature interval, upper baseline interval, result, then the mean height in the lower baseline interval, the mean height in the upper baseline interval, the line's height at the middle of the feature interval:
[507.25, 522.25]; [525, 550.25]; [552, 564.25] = 0.5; 3.46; 3.27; 3.36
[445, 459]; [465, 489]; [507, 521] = -0.4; 3.76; 3.45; 3.64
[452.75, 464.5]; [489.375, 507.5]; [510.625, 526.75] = -0.2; 3.77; 3.47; 3.57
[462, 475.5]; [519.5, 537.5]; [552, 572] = 0.3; 3.7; 3.27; 3.43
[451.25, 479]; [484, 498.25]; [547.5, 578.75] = -0.3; 3.73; 3.26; 3.61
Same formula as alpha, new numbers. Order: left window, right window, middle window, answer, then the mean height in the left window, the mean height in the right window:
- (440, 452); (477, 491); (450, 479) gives -0.5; 3.66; 3.69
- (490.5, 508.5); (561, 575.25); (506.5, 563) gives 1.3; 3.58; 3.28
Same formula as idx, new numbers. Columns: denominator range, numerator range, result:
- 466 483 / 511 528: 0.94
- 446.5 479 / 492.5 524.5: 0.94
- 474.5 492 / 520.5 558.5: 0.89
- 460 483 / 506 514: 0.93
